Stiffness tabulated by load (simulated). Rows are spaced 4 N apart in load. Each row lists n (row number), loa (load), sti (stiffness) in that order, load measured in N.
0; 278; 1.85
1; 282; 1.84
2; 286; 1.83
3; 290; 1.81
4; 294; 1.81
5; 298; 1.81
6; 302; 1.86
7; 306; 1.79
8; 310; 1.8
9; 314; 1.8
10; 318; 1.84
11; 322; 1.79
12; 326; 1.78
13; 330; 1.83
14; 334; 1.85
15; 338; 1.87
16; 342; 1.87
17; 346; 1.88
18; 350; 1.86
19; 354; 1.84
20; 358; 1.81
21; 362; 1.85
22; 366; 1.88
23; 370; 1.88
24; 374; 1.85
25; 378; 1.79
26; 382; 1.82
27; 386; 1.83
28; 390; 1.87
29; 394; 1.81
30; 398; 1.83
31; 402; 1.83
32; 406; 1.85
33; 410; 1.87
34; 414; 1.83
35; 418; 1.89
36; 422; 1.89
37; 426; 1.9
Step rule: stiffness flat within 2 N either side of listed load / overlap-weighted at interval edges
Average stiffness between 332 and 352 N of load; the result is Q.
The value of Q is 1.87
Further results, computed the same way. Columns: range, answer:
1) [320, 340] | 1.82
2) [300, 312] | 1.82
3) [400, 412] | 1.85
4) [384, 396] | 1.84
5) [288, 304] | 1.82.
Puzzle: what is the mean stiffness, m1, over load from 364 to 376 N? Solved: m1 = 1.87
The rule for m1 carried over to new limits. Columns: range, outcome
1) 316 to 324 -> 1.81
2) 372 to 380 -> 1.82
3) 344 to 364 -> 1.85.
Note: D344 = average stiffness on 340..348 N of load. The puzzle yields 1.88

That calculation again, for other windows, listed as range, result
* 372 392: 1.83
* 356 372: 1.85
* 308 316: 1.8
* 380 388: 1.83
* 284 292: 1.82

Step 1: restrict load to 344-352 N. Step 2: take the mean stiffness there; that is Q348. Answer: 1.87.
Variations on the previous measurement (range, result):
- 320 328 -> 1.79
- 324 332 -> 1.81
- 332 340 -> 1.86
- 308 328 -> 1.8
